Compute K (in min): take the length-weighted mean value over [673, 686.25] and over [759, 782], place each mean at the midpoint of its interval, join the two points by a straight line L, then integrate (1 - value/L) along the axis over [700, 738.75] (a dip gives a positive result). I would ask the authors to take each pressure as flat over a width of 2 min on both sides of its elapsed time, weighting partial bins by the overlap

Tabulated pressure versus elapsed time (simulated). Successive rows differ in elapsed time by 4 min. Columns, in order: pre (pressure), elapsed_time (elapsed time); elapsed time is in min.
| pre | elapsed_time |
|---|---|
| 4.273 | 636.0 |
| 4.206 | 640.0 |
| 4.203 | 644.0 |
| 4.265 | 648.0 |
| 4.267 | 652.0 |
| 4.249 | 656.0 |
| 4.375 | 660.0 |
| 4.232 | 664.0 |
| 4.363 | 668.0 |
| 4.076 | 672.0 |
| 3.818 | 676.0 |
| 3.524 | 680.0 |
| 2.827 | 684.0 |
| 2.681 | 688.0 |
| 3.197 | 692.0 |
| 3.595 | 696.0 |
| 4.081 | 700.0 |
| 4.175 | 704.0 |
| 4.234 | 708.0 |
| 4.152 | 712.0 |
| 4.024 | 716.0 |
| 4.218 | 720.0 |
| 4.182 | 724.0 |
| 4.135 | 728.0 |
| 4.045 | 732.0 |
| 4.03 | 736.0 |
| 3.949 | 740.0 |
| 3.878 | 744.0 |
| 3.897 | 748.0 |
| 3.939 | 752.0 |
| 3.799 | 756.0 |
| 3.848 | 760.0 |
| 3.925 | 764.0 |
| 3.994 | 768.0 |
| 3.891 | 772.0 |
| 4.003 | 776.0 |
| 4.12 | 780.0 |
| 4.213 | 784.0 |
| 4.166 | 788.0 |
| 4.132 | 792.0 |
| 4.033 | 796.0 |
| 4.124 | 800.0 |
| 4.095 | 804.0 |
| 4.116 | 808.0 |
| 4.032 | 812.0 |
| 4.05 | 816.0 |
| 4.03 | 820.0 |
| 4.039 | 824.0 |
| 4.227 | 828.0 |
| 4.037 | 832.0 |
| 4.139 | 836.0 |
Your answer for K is -4.9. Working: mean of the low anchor 3.43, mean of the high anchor 3.97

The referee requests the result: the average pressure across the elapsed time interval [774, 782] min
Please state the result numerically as 4.06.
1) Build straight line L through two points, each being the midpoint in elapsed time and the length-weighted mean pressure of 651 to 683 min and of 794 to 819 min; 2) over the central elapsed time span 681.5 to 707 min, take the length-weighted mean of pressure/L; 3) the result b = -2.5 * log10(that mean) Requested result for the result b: 0.18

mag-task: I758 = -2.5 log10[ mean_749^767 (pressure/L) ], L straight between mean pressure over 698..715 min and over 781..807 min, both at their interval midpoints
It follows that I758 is 0.07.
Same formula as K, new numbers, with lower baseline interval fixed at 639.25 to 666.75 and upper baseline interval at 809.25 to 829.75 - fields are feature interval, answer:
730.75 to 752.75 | 1.1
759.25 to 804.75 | 0.7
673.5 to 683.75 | 1.7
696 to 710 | 0.4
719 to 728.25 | 0.0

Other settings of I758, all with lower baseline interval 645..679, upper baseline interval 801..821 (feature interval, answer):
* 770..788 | 0.007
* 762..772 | 0.043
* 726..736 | 0.014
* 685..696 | 0.338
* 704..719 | 0.000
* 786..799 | -0.007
